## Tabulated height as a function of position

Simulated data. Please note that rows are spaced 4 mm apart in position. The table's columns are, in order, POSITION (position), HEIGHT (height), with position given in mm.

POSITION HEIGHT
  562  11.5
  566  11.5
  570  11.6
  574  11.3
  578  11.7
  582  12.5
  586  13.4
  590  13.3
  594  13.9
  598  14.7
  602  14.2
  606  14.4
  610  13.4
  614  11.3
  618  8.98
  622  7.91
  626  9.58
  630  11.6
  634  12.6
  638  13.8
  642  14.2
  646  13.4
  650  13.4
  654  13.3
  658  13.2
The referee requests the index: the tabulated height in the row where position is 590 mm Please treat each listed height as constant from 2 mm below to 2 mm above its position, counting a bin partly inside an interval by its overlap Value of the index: 13.3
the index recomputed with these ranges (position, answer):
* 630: 11.6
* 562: 11.5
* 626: 9.58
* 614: 11.3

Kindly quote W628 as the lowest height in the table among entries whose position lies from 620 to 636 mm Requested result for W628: 7.91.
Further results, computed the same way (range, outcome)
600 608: 14.2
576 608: 11.7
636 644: 13.8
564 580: 11.3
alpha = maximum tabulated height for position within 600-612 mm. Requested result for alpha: 14.4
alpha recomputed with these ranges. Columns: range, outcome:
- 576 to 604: 14.7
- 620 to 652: 14.2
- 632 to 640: 13.8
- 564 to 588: 13.4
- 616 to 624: 8.98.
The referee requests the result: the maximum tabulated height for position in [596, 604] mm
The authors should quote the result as 14.7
